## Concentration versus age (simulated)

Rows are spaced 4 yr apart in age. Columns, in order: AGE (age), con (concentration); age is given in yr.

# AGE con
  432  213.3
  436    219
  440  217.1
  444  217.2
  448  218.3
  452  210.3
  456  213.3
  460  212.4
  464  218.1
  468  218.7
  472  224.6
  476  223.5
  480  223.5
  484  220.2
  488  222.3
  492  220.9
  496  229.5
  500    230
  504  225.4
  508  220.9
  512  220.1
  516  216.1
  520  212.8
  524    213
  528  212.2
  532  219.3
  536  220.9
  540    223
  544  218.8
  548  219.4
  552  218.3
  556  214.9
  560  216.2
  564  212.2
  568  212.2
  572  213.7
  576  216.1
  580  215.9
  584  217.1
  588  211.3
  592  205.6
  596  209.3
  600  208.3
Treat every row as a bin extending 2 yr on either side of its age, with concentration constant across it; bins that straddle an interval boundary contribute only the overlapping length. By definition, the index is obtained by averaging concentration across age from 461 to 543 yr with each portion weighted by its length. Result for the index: 221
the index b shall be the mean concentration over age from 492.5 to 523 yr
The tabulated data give 222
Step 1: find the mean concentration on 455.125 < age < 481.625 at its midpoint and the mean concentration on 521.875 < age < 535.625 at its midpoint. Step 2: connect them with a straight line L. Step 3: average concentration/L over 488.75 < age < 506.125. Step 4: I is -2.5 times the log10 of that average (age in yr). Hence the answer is -0.042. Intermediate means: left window 219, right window 216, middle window 226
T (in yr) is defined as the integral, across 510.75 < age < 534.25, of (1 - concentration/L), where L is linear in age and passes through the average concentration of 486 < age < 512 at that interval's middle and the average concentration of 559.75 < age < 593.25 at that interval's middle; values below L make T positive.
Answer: 0.6 yr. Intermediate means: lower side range 224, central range 215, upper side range 213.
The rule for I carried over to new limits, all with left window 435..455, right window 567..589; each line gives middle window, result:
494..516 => -0.044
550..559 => -0.008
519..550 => -0.012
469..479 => -0.038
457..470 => -0.001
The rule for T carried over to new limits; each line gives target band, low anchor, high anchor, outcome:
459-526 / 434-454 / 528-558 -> -1.0 yr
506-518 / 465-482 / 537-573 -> 0.0 yr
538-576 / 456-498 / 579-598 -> -0.4 yr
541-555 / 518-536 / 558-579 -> -0.3 yr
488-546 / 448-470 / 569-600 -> -1.8 yr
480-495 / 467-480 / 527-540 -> 0.0 yr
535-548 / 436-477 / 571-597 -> -0.4 yr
